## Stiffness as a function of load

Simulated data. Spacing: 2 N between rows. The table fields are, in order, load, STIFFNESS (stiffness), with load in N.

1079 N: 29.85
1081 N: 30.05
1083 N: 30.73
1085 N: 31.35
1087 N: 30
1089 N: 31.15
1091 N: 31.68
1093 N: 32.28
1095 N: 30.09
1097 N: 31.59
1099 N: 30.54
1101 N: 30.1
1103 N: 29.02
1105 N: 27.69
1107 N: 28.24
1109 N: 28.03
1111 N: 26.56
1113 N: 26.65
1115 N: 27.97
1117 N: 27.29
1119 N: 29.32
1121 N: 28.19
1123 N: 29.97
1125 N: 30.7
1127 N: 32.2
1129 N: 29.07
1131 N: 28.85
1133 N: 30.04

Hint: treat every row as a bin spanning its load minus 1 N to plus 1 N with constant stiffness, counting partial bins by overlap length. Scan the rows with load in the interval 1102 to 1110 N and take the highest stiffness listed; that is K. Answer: 29.02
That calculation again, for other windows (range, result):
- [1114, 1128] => 32.2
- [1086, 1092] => 31.68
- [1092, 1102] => 32.28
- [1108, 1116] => 28.03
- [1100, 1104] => 30.1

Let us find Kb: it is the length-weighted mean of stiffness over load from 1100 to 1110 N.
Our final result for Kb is 28.6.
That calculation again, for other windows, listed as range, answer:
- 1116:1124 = 28.7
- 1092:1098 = 31.3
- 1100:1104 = 29.6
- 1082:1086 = 31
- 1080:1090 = 30.7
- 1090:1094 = 32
